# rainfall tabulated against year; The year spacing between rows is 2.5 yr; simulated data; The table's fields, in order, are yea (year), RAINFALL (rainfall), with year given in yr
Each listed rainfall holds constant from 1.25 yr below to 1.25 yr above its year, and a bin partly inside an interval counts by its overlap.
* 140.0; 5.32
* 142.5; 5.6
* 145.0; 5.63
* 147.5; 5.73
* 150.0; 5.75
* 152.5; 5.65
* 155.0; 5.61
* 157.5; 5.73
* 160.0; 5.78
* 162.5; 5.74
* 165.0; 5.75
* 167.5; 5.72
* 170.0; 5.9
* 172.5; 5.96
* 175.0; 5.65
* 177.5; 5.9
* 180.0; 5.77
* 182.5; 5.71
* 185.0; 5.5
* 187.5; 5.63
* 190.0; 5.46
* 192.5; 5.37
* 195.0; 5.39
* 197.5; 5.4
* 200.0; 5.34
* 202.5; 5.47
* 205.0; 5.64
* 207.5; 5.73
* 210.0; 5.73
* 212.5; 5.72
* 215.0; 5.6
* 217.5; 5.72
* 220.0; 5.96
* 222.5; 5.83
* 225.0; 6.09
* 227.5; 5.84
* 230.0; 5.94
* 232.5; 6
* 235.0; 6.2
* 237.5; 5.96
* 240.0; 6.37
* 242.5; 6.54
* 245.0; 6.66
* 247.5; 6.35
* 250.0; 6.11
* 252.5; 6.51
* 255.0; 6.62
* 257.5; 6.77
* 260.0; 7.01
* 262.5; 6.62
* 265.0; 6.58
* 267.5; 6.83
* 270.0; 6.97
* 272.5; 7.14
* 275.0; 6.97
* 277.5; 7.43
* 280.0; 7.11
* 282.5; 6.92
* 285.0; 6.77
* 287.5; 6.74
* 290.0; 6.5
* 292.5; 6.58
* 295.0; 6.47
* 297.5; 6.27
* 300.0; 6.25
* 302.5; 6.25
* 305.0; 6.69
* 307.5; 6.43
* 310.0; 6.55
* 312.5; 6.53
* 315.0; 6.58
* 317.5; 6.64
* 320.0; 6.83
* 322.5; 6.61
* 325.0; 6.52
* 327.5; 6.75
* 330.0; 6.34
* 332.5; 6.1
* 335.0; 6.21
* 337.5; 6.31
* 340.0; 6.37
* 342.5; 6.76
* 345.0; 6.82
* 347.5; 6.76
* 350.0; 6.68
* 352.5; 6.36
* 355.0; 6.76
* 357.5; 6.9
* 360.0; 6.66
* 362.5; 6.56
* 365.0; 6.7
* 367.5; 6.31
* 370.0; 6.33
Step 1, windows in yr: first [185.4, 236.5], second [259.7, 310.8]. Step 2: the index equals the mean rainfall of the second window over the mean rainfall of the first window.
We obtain 1.18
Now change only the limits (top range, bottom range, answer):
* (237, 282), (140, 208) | 1.19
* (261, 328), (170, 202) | 1.19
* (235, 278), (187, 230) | 1.18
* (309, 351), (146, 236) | 1.15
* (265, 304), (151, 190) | 1.18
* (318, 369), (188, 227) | 1.17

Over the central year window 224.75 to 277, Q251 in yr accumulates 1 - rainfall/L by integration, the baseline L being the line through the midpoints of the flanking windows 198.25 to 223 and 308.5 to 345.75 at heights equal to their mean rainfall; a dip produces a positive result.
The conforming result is -4.7 yr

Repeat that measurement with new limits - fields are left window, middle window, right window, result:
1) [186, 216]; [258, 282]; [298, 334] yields -3.30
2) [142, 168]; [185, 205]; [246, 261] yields 1.96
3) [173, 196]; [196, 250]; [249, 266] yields 2.03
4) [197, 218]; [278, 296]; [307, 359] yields -1.60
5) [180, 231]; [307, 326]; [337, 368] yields -0.61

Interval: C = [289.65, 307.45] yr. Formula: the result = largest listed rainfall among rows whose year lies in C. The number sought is 6.69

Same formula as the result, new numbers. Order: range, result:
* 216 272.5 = 7.14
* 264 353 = 7.43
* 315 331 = 6.83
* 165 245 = 6.66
